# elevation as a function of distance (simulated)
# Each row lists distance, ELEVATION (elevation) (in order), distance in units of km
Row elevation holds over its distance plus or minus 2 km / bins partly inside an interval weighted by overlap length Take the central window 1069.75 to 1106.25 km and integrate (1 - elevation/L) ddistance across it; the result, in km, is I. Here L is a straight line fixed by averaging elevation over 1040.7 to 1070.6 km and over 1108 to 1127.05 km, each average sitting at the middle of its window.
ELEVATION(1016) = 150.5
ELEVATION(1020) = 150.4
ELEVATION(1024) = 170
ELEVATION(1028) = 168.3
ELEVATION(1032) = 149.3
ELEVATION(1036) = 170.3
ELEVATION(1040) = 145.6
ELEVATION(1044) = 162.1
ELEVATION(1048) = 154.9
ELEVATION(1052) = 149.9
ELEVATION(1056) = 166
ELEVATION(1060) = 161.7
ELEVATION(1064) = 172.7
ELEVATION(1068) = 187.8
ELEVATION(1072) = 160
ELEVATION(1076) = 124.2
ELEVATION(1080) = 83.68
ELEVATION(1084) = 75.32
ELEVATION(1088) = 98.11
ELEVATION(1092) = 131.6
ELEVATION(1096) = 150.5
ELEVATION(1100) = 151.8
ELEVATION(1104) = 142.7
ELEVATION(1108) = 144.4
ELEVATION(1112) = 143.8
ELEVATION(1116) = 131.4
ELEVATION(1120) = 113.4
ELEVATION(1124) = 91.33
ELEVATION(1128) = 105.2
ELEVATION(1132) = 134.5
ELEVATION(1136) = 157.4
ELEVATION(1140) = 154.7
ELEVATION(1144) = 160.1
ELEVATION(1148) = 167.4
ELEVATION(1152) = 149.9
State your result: 4.2 km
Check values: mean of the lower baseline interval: 164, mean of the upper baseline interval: 122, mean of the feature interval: 125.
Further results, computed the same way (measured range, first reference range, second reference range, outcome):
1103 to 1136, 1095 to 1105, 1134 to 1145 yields 5.5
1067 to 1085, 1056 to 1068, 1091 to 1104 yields 4.0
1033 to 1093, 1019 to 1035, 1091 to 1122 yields 3.2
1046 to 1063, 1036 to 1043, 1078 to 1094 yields -2.9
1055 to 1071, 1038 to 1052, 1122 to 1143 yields -2.5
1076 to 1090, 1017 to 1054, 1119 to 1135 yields 4.5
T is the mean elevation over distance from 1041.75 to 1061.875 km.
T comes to 159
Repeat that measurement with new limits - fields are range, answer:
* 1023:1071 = 163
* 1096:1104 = 149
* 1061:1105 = 135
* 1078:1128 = 121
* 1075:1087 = 92.2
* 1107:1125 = 126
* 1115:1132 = 112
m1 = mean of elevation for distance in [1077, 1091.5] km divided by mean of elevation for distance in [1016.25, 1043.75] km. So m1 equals 0.59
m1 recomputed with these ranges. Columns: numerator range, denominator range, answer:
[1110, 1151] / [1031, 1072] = 0.84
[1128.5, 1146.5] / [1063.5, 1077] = 0.91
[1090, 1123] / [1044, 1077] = 0.85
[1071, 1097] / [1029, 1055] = 0.73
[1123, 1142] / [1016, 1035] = 0.82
